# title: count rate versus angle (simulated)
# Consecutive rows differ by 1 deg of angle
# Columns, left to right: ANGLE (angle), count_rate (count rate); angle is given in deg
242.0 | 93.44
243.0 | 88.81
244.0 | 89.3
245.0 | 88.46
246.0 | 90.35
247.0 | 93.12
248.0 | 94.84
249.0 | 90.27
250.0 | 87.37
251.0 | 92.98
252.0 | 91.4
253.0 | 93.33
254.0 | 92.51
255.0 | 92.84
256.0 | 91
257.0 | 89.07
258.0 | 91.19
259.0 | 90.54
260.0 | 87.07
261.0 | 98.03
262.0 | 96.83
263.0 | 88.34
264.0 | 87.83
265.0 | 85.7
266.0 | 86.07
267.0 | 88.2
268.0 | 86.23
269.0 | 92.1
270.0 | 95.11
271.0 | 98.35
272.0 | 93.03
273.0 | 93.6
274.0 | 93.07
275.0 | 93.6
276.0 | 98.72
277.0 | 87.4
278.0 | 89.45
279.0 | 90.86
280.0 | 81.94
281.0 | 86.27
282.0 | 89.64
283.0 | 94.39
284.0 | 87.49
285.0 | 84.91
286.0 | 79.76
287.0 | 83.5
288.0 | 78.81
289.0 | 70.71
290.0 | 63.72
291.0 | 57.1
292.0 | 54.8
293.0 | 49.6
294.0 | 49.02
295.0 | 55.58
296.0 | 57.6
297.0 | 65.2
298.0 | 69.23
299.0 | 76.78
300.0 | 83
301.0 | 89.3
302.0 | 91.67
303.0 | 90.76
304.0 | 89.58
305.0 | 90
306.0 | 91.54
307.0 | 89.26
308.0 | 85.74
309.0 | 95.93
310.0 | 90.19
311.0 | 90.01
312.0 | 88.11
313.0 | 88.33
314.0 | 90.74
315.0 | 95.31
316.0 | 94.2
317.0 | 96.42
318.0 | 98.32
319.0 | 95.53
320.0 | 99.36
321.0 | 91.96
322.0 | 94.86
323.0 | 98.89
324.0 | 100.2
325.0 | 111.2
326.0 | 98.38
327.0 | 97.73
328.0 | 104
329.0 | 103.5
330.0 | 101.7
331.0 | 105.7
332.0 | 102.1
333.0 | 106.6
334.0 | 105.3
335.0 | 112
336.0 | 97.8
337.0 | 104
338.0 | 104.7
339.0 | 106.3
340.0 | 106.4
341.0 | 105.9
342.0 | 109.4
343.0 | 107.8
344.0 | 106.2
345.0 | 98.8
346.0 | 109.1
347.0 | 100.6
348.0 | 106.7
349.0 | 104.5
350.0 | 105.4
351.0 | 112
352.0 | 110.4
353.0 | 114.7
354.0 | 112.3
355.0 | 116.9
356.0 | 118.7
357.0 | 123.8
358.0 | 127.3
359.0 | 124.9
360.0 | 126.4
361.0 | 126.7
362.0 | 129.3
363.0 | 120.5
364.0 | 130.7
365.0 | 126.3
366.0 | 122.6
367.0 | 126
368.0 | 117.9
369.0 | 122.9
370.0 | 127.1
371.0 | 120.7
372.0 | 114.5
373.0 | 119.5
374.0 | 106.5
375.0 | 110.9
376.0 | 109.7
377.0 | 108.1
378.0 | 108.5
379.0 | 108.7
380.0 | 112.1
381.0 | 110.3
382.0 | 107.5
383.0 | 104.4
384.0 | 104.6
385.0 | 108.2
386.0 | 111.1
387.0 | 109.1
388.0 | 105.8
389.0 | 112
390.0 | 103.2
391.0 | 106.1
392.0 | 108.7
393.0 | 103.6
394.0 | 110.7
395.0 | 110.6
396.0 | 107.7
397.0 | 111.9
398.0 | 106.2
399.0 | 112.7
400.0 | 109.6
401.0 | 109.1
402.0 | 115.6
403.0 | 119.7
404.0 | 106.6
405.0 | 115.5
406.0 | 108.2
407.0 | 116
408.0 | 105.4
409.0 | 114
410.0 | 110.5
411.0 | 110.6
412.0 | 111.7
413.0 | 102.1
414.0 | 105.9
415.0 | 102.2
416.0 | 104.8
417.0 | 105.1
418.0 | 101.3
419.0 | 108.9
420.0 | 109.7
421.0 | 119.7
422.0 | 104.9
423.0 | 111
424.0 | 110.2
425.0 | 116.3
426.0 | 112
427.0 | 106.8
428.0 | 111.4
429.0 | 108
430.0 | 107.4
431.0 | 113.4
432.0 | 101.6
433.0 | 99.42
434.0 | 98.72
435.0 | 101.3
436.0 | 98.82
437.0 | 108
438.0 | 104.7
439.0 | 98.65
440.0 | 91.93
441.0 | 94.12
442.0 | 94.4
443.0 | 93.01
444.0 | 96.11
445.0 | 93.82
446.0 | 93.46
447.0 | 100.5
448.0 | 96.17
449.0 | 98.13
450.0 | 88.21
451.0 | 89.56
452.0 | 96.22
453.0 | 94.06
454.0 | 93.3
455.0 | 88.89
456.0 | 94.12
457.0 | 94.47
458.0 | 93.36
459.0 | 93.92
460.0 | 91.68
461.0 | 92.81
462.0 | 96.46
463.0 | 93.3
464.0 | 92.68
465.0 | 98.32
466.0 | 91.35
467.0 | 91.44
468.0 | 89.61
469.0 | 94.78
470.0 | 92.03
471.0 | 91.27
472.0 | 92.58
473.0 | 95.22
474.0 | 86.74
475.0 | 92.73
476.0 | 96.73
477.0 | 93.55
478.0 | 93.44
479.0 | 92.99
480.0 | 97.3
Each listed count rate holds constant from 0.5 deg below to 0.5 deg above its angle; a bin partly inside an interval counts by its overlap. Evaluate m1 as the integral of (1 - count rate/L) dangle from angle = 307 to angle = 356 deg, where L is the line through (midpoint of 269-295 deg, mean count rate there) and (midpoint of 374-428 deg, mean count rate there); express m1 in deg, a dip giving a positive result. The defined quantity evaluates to -4.6 deg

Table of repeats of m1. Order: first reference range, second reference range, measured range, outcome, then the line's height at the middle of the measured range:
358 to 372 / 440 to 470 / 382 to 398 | 1.12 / 116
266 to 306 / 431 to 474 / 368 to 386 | -4.70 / 89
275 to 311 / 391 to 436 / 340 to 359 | -3.53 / 93.5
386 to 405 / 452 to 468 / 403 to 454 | -1.27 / 101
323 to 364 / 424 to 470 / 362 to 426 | -4.72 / 104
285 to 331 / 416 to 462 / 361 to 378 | -4.96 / 92.5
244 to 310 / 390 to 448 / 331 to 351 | -2.28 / 94.7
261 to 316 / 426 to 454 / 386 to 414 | -4.25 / 95.2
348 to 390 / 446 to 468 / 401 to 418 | -0.64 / 105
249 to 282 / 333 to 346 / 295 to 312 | 2.61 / 98.4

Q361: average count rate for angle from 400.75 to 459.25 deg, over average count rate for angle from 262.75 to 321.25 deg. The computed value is 1.22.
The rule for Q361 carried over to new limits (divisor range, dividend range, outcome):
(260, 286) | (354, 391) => 1.28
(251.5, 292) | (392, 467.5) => 1.17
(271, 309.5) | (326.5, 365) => 1.37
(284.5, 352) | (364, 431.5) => 1.21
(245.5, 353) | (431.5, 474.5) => 1.03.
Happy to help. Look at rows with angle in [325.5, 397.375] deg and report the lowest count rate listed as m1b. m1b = 97.73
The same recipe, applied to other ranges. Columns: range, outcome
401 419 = 101.3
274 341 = 49.02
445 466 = 88.21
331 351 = 97.8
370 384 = 104.4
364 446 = 91.93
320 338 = 91.96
